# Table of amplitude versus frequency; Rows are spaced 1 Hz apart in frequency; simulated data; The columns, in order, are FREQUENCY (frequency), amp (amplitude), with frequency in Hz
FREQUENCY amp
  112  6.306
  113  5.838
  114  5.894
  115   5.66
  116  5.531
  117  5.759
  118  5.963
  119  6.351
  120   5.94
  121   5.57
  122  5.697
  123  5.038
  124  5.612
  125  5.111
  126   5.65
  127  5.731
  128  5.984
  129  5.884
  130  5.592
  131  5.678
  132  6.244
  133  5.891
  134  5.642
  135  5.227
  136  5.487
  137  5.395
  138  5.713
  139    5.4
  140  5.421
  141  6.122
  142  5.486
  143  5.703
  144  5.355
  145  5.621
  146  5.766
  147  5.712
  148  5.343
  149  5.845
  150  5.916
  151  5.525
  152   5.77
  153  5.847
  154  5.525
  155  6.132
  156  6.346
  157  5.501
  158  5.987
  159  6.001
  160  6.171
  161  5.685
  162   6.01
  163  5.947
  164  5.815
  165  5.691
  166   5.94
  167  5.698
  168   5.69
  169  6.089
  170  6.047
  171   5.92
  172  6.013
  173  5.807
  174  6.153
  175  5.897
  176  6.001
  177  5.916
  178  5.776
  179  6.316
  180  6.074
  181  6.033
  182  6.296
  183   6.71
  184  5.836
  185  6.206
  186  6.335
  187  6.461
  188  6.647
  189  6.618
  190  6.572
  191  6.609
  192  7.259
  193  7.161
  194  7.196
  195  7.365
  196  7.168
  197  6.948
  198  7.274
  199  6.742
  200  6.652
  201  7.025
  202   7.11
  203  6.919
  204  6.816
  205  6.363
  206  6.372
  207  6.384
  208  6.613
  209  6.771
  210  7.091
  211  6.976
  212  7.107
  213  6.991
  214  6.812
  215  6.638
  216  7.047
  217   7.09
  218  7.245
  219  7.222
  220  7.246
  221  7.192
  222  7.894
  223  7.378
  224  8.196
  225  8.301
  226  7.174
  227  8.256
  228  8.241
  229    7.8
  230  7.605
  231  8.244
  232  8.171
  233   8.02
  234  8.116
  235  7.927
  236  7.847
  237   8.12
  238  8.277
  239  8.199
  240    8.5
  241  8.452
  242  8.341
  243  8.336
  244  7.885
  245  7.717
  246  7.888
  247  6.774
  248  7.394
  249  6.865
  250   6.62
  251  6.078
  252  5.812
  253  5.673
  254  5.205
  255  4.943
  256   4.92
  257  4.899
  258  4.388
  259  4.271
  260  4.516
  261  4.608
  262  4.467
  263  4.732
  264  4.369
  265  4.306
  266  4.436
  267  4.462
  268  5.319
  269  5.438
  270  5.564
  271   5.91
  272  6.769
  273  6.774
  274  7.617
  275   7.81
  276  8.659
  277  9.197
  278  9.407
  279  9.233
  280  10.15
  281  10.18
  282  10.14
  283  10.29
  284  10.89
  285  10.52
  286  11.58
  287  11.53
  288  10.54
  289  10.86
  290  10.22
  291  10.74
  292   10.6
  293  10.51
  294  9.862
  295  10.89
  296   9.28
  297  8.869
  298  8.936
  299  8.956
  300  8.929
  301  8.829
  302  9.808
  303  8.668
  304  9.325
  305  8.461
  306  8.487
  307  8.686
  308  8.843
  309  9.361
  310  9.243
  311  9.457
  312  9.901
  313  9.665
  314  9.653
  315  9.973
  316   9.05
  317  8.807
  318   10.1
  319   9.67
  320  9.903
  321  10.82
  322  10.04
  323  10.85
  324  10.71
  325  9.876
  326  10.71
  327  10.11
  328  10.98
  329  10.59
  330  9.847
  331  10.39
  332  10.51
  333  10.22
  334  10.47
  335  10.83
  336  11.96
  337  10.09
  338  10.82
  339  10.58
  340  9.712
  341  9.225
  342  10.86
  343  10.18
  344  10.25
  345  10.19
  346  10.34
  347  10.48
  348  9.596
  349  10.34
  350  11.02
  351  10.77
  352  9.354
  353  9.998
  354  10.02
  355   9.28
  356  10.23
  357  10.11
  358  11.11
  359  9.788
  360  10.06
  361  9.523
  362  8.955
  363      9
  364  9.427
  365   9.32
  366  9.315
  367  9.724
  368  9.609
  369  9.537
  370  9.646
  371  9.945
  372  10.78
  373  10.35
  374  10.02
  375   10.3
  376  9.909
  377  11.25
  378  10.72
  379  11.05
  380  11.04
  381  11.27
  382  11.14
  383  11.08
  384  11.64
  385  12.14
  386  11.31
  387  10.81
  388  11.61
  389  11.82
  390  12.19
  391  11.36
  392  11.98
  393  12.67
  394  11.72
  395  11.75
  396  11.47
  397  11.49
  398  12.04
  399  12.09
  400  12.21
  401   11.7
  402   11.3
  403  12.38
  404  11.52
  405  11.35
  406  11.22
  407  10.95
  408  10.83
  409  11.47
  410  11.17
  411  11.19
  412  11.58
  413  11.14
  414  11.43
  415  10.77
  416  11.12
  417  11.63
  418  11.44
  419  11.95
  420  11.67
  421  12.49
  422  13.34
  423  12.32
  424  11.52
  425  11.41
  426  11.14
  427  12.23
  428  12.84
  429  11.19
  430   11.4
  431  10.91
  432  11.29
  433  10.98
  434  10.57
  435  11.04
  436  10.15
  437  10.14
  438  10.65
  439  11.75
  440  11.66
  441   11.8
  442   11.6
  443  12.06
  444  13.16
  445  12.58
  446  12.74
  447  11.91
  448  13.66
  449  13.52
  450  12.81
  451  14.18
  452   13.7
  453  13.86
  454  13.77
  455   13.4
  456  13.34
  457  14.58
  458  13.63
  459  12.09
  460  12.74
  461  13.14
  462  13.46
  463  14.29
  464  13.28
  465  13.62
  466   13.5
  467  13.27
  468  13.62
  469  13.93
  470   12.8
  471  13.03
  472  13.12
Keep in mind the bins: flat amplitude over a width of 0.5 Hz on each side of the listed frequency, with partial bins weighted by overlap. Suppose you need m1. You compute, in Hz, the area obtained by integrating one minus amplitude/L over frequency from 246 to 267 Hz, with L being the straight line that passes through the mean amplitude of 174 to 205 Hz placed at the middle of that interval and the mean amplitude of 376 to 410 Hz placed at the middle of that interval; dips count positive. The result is 7.4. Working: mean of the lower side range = 6.59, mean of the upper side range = 11.5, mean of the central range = 5.31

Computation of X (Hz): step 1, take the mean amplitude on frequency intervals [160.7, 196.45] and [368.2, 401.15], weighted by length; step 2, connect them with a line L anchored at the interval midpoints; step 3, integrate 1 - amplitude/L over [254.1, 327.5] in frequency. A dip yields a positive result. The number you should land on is 4.4 Hz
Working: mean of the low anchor 6.25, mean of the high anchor 11.2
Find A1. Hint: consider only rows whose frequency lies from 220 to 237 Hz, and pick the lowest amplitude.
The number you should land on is 7.174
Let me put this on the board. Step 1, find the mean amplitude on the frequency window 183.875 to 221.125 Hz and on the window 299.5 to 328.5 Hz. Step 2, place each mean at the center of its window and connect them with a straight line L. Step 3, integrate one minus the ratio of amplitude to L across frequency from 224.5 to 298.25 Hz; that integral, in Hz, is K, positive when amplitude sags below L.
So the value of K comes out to 5.4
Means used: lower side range 6.85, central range 7.72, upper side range 9.62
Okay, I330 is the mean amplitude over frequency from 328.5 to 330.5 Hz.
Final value 10.2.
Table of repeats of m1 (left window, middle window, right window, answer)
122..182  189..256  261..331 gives 0.84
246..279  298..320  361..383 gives -4.31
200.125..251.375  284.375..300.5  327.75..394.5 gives -2.26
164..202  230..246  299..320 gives -1.02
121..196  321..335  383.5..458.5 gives -0.91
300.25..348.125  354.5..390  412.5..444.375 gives 0.94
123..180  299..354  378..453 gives -1.29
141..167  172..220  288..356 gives 1.27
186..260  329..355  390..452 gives -1.15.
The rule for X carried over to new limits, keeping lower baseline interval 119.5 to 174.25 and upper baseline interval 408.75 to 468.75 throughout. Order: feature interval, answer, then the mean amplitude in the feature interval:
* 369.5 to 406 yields -0.6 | 11.3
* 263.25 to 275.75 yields 4.0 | 5.77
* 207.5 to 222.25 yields 0.4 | 7.05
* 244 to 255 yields 2.0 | 6.59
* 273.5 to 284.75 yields -1.0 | 9.44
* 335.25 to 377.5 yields 1.4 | 10.1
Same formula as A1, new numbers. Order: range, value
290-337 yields 8.461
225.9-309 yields 4.271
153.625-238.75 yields 5.501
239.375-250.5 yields 6.62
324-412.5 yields 8.955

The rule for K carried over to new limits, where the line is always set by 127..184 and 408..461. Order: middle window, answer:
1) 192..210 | -0.1 Hz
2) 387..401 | -0.9 Hz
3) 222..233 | -0.7 Hz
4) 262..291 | 1.7 Hz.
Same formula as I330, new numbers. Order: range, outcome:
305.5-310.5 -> 8.92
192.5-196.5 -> 7.22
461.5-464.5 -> 13.7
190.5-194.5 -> 7.06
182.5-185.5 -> 6.25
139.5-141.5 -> 5.77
